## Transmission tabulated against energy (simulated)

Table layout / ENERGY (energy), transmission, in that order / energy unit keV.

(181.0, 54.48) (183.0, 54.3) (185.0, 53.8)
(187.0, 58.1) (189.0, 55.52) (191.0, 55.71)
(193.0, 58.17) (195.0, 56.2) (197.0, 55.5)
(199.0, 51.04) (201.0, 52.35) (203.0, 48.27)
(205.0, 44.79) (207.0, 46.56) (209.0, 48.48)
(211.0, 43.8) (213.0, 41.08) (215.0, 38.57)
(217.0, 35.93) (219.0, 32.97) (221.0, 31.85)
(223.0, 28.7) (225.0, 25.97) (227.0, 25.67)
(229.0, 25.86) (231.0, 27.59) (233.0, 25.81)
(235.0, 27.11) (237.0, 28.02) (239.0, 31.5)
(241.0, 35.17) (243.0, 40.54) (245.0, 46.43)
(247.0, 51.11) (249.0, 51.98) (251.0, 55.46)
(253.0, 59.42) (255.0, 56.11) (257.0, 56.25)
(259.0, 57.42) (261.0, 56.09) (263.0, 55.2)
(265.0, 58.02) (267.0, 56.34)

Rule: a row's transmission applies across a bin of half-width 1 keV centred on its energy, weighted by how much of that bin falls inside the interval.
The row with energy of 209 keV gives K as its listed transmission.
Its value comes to 48.48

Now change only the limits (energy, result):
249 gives 51.98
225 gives 25.97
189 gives 55.52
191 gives 55.71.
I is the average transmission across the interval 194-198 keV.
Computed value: 55.9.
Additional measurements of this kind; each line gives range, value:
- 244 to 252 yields 51.2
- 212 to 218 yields 38.5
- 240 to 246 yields 40.7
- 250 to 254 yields 57.4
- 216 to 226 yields 31.1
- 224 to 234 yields 26.2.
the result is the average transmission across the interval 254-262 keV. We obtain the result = 56.5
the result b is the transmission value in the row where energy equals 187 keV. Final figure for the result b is 58.1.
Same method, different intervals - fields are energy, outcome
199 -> 51.04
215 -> 38.57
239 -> 31.5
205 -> 44.79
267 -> 56.34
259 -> 57.42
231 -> 27.59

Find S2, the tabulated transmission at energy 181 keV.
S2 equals 54.48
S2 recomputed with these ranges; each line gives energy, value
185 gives 53.8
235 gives 27.11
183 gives 54.3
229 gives 25.86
